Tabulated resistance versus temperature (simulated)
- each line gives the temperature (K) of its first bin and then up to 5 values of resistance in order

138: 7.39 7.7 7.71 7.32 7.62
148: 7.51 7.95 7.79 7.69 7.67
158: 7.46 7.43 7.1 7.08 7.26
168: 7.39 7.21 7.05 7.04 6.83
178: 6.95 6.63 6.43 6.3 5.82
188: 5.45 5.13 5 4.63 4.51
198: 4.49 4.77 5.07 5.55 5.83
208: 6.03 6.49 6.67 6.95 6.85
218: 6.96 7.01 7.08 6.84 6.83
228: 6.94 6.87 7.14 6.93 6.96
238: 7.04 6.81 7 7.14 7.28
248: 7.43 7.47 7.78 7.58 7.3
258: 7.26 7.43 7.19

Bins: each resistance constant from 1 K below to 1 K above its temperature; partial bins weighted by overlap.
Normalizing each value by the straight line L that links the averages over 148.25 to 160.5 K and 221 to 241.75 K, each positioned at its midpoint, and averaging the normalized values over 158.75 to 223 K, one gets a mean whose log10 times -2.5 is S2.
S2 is 0.167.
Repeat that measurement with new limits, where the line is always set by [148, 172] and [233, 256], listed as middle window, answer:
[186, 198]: 0.424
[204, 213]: 0.184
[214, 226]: 0.053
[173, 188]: 0.140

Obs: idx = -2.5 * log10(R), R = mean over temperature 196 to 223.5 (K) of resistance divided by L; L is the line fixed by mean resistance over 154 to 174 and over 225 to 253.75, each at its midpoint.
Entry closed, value 0.18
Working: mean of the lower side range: 7.3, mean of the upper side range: 7.13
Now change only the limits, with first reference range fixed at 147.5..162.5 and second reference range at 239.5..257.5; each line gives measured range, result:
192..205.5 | 0.46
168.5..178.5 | 0.07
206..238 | 0.09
